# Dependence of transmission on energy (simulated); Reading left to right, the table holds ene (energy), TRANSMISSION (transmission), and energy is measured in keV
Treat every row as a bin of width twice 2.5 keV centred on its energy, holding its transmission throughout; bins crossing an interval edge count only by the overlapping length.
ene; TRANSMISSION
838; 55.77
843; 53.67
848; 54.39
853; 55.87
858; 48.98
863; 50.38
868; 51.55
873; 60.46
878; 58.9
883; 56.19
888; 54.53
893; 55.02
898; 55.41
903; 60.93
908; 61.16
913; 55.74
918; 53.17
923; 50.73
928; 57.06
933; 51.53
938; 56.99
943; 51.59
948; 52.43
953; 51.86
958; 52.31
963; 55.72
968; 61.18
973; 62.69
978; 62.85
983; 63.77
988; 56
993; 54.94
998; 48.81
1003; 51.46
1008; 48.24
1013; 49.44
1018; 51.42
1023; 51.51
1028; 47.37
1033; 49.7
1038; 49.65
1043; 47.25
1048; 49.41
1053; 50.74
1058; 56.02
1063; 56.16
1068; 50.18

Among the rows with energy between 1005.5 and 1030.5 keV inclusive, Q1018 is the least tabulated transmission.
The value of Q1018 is 47.37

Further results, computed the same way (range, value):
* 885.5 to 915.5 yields 54.53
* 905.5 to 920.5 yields 53.17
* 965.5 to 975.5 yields 61.18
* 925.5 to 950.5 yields 51.53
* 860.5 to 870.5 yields 50.38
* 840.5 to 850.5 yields 53.67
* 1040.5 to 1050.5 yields 47.25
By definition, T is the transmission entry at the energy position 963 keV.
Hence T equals 55.72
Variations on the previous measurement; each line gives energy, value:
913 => 55.74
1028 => 47.37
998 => 48.81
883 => 56.19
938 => 56.99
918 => 53.17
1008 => 48.24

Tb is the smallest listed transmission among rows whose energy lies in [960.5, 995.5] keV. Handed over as 54.94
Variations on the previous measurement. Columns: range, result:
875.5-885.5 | 56.19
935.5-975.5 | 51.59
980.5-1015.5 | 48.24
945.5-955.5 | 51.86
